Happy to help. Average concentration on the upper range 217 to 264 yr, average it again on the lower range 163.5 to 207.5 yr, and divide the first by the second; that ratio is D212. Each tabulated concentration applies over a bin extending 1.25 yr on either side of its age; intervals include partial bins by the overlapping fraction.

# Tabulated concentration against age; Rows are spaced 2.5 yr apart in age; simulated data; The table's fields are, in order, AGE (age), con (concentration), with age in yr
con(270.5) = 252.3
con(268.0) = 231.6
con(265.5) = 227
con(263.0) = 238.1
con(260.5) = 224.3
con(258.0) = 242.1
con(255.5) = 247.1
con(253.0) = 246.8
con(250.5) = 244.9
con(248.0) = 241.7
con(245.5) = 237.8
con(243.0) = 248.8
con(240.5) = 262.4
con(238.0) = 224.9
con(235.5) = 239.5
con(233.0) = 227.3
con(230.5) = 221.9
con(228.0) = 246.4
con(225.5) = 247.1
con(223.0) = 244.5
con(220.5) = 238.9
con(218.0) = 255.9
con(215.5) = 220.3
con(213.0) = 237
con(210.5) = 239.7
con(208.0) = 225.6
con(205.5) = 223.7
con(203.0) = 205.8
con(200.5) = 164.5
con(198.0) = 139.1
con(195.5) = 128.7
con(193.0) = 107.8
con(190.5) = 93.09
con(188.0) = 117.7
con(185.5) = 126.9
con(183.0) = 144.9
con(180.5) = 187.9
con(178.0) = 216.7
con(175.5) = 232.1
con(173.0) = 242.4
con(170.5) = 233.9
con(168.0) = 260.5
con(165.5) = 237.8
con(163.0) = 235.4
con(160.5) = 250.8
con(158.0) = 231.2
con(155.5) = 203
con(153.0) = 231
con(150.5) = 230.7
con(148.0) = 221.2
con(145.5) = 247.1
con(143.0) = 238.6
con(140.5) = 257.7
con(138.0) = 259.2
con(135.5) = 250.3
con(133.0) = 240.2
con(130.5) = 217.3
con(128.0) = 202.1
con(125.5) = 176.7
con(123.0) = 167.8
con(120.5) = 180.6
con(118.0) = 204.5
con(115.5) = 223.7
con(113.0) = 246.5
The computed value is 1.32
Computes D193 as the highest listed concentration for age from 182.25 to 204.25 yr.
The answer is 205.8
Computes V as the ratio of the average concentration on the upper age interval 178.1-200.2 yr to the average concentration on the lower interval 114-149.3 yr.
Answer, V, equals 0.62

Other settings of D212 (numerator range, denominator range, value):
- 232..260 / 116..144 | 1.11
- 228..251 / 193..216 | 1.24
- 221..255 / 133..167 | 1.01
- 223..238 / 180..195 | 1.86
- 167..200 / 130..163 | 0.72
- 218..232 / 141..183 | 1.05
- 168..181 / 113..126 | 1.16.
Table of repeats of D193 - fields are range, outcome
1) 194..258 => 262.4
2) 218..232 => 255.9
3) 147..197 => 260.5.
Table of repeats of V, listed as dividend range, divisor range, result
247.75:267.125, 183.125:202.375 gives 1.85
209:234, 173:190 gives 1.38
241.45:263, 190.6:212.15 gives 1.38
